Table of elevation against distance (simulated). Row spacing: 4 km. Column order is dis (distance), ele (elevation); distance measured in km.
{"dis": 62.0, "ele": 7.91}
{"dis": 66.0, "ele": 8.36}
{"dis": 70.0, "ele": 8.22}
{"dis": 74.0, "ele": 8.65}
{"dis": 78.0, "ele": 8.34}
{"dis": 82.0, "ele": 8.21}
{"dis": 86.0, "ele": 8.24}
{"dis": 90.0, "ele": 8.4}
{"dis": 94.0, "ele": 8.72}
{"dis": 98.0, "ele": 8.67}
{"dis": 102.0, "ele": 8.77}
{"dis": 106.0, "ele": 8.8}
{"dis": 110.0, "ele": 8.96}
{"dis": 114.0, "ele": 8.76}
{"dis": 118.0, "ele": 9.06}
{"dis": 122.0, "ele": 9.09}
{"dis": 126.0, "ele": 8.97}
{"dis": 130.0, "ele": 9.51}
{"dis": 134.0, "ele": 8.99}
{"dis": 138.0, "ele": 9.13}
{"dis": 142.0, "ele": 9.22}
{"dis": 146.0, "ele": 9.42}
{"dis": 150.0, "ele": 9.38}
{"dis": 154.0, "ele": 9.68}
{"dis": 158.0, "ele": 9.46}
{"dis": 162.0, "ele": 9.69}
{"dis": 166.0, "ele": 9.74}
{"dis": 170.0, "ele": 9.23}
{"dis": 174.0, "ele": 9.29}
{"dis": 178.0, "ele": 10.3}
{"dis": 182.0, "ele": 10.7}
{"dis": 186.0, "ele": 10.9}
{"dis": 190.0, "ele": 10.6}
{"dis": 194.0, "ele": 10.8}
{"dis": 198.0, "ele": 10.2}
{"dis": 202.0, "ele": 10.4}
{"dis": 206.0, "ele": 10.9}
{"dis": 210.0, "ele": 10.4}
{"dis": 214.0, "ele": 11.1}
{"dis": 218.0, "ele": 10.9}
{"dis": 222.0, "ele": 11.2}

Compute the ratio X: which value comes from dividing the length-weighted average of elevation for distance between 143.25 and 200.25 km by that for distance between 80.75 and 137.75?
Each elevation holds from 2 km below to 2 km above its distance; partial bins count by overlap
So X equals 1.13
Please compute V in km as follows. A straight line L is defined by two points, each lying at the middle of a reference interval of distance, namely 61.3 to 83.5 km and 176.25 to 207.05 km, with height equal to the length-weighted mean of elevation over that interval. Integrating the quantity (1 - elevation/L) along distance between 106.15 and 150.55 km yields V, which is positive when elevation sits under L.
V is 1.24 km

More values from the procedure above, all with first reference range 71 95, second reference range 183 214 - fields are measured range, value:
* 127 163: 0.9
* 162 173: 0.6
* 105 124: 0.2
